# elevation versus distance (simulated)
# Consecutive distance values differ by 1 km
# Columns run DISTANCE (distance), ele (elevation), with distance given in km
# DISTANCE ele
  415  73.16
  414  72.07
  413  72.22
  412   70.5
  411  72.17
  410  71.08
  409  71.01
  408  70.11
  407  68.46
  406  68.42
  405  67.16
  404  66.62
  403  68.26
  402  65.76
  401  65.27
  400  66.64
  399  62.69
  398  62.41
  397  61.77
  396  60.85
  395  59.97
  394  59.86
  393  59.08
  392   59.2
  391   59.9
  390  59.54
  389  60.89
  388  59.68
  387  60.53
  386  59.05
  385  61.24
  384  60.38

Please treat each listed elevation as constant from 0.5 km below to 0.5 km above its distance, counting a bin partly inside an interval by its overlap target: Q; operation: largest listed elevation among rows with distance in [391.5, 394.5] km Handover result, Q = 59.86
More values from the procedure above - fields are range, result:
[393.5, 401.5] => 66.64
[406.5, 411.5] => 72.17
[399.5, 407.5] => 68.46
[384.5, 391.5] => 61.24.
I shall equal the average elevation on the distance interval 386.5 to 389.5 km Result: 60.4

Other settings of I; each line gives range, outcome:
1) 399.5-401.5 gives 66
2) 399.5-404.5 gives 66.5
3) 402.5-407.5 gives 67.8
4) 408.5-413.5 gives 71.4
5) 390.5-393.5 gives 59.4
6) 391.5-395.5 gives 59.5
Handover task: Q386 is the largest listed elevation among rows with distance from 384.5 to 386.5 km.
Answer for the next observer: 61.24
